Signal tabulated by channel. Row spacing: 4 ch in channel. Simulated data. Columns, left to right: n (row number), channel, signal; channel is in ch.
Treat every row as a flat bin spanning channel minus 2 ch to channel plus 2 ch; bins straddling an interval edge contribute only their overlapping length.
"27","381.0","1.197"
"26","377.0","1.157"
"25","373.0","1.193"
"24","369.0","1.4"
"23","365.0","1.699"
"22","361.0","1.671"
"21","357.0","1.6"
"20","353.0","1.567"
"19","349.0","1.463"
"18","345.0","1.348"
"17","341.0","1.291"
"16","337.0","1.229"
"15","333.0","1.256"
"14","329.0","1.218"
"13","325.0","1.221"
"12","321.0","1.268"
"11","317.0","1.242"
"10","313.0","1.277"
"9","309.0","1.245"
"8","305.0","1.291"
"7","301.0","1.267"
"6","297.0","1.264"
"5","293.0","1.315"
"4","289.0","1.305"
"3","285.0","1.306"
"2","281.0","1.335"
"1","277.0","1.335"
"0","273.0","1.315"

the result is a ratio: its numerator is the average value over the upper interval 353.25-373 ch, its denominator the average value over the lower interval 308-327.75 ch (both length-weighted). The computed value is 1.2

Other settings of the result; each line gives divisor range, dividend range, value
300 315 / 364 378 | 1.07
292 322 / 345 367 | 1.24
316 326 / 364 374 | 1.15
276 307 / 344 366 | 1.20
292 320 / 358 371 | 1.25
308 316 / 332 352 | 1.06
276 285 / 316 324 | 0.94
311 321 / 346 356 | 1.19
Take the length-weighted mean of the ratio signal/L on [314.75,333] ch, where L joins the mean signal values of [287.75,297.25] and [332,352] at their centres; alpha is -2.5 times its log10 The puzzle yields 0.069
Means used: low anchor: 1.3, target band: 1.24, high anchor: 1.33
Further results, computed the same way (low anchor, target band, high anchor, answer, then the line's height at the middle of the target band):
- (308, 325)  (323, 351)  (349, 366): 0.114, 1.43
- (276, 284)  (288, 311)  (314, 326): 0.009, 1.29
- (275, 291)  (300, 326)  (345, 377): 0.100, 1.38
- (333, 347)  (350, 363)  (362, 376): -0.172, 1.37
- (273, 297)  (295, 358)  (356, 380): 0.053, 1.38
